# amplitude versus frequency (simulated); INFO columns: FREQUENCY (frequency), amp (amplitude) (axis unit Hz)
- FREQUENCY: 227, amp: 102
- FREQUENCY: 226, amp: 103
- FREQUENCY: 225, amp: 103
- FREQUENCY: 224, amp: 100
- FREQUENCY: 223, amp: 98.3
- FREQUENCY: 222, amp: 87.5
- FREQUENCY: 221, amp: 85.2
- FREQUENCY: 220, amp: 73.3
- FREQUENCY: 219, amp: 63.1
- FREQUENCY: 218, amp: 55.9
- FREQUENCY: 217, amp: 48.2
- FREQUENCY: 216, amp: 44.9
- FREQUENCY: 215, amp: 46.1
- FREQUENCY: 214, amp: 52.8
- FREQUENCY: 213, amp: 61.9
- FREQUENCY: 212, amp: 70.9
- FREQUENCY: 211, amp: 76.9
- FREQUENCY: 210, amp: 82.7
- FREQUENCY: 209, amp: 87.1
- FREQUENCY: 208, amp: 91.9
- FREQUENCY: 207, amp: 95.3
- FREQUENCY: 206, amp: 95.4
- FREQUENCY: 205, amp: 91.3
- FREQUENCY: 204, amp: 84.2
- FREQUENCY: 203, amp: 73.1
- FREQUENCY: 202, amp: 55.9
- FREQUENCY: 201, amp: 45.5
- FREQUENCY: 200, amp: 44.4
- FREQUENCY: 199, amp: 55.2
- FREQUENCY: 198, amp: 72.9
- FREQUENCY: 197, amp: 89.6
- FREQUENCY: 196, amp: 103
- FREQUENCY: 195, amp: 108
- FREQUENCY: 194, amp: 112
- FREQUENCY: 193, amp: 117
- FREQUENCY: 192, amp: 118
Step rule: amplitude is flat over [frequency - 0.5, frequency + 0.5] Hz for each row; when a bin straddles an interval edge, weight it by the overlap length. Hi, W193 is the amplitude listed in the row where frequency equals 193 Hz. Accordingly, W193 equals 117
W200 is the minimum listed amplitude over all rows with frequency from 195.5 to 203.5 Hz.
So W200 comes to 44.4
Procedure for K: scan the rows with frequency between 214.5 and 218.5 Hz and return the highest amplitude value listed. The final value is 55.9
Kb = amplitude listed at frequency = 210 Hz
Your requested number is 82.7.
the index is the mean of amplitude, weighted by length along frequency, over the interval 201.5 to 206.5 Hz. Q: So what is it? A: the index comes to 80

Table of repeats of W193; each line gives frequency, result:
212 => 70.9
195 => 108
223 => 98.3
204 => 84.2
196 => 103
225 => 103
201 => 45.5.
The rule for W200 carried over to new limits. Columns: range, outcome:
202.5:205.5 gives 73.1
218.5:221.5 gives 63.1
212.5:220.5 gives 44.9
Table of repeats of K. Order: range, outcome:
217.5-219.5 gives 63.1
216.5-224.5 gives 100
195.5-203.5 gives 103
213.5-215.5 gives 52.8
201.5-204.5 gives 84.2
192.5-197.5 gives 117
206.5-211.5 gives 95.3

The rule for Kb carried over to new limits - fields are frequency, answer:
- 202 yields 55.9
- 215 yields 46.1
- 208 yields 91.9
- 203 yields 73.1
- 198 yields 72.9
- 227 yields 102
